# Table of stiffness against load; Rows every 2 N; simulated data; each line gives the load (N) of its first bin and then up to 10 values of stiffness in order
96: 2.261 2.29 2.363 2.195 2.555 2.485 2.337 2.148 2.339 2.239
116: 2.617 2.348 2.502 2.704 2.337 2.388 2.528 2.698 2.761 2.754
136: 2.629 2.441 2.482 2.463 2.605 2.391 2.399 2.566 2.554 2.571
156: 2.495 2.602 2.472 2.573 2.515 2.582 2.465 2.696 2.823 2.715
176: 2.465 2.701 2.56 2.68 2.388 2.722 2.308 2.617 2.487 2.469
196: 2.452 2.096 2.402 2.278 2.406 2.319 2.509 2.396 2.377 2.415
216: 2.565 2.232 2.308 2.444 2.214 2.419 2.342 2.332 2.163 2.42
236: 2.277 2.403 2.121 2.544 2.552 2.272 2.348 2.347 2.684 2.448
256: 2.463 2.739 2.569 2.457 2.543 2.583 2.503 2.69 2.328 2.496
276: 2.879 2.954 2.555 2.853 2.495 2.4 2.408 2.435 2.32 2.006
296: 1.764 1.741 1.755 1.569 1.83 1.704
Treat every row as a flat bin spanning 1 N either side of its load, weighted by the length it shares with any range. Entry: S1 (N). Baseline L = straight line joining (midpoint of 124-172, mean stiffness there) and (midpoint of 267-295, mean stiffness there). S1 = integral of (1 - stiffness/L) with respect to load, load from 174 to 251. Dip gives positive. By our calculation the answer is 3.9 N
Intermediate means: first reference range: 2.55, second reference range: 2.52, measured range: 2.41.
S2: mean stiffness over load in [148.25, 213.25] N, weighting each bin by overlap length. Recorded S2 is 2.51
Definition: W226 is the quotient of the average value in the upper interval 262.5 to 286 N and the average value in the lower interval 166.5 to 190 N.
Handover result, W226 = 1.01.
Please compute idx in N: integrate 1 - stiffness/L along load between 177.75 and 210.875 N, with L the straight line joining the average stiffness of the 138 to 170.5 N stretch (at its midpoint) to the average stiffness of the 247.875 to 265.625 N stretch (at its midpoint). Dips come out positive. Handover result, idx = 0.9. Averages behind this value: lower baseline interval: 2.52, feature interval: 2.45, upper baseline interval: 2.52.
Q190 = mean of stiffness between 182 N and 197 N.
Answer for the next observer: 2.5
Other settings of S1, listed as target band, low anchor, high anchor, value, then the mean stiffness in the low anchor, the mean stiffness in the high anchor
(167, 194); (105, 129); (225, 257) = -2.1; 2.41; 2.38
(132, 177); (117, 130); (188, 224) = -2.1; 2.49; 2.39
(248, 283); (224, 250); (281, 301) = -4.8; 2.34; 2.22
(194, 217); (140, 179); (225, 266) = 0.9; 2.56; 2.43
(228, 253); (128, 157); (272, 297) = 1.2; 2.56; 2.46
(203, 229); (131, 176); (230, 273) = 1.2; 2.57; 2.45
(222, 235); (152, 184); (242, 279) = 1.2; 2.59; 2.55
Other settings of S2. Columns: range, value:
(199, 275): 2.42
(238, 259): 2.45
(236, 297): 2.47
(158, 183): 2.6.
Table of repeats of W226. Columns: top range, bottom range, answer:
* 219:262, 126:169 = 0.94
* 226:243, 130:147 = 0.91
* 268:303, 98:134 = 0.95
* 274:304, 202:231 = 0.96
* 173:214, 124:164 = 0.97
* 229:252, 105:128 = 0.98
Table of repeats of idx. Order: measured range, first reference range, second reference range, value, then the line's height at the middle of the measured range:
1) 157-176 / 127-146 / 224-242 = -0.7 N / 2.5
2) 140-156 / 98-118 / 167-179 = 0.2 N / 2.53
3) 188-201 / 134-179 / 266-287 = 0.8 N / 2.58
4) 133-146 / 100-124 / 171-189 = -0.4 N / 2.48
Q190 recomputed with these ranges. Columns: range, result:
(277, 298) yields 2.39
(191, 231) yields 2.37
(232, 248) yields 2.36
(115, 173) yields 2.55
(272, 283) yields 2.71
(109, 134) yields 2.48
